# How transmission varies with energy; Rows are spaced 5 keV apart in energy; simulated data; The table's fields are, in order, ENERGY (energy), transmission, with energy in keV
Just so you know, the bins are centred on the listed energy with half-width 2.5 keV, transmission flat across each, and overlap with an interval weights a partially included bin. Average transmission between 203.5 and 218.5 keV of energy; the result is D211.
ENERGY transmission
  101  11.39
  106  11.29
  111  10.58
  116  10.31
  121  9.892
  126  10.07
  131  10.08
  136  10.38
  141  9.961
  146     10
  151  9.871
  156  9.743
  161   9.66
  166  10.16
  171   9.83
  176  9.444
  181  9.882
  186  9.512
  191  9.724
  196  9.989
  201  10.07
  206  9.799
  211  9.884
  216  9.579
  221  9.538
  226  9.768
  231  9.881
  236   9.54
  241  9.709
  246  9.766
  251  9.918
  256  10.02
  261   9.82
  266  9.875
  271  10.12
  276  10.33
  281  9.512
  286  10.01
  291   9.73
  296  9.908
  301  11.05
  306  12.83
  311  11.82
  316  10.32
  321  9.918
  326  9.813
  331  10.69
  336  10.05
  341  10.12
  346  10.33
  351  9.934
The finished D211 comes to 9.75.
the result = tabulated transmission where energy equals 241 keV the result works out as 9.709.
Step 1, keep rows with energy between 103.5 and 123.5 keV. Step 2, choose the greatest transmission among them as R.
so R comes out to 11.29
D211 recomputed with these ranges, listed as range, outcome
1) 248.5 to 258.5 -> 9.97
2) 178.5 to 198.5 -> 9.78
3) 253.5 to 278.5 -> 10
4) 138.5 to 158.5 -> 9.89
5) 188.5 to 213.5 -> 9.89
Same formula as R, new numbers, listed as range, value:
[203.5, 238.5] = 9.884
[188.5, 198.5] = 9.989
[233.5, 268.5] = 10.02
